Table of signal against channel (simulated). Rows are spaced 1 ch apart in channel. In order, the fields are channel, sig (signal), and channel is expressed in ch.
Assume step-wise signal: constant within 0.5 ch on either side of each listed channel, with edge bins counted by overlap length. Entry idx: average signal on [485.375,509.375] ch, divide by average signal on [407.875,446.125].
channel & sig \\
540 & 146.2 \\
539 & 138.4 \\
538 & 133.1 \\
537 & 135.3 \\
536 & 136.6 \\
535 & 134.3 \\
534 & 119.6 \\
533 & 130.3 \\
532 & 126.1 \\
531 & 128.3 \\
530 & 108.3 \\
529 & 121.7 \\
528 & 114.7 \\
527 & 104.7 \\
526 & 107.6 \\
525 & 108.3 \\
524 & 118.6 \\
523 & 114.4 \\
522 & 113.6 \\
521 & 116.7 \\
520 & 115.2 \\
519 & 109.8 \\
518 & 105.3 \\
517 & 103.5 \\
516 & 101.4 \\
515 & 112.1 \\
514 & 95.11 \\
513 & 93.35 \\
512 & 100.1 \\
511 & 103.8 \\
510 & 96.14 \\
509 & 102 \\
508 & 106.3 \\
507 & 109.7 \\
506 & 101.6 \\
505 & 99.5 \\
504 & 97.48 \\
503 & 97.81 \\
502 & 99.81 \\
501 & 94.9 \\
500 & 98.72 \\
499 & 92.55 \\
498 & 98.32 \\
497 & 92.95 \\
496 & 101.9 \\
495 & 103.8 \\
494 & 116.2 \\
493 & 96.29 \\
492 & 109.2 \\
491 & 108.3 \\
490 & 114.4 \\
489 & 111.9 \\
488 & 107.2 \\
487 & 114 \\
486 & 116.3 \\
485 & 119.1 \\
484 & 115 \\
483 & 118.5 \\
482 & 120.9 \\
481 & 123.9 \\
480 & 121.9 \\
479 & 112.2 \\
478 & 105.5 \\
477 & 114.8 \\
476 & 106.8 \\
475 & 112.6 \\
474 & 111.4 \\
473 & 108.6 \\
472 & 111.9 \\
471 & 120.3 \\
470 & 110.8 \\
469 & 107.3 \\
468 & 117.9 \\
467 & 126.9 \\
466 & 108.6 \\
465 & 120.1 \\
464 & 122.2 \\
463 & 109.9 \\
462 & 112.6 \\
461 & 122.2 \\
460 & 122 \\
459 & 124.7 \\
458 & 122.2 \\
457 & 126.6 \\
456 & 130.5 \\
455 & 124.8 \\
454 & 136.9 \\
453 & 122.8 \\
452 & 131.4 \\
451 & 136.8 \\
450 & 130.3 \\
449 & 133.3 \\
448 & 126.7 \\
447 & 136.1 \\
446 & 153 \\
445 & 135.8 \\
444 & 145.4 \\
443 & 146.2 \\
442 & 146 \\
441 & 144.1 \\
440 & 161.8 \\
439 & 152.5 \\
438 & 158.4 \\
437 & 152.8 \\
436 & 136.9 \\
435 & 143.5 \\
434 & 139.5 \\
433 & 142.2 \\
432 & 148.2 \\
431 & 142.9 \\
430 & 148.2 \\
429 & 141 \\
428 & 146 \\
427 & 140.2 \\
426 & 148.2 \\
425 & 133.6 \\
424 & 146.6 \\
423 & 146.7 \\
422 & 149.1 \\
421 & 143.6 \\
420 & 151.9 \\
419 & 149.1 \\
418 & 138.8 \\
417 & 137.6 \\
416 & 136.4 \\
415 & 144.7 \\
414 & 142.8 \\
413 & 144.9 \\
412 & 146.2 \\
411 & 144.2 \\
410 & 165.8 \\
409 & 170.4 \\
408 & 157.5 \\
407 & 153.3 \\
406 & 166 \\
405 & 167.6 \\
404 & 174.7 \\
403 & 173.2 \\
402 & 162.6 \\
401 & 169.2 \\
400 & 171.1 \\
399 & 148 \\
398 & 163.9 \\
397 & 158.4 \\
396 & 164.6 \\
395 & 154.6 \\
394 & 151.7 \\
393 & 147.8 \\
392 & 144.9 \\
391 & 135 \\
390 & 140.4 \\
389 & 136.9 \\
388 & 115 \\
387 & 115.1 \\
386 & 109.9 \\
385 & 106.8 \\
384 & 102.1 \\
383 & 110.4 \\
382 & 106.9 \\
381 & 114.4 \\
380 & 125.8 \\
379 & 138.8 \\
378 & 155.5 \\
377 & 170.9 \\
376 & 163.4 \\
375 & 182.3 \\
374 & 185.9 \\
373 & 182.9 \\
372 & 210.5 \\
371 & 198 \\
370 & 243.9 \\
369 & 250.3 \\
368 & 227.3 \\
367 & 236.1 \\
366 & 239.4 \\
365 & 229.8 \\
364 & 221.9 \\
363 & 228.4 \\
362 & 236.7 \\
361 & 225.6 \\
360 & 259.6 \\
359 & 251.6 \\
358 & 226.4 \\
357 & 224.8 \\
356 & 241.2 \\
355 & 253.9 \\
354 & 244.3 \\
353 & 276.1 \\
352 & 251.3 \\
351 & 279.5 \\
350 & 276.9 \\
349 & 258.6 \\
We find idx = 0.71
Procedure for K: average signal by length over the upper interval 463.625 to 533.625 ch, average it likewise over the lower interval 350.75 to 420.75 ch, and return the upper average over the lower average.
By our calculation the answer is 0.62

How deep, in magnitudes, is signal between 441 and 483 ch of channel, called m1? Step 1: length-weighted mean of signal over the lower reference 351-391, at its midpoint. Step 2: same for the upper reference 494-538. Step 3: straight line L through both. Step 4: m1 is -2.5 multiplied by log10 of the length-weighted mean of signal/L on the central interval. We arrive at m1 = 0.13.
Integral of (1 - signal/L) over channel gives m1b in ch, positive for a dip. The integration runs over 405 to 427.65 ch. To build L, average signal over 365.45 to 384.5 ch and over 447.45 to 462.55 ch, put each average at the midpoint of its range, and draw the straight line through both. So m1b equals 0.3 ch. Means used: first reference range 176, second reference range 127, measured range 148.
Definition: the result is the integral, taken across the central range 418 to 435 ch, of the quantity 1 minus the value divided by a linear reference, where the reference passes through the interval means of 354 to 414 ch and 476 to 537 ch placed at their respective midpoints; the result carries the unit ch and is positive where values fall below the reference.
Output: 0.87 ch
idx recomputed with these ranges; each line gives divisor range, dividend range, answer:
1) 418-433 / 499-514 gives 0.69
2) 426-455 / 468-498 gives 0.79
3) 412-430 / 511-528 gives 0.75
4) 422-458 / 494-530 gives 0.74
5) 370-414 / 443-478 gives 0.81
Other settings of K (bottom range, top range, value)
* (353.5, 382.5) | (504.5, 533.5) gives 0.53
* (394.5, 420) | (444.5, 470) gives 0.80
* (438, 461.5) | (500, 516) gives 0.74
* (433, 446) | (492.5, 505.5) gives 0.68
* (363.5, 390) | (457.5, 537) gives 0.66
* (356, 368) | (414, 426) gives 0.61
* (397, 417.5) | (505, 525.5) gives 0.68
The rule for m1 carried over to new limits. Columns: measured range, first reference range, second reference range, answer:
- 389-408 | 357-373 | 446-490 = 0.23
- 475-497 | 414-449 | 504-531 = 0.08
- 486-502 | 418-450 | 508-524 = 0.12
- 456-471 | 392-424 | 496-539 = 0.11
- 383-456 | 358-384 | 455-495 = 0.08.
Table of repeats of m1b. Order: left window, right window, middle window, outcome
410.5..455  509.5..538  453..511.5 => 7.17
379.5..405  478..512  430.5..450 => -3.02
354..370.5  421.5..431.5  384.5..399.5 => 4.18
